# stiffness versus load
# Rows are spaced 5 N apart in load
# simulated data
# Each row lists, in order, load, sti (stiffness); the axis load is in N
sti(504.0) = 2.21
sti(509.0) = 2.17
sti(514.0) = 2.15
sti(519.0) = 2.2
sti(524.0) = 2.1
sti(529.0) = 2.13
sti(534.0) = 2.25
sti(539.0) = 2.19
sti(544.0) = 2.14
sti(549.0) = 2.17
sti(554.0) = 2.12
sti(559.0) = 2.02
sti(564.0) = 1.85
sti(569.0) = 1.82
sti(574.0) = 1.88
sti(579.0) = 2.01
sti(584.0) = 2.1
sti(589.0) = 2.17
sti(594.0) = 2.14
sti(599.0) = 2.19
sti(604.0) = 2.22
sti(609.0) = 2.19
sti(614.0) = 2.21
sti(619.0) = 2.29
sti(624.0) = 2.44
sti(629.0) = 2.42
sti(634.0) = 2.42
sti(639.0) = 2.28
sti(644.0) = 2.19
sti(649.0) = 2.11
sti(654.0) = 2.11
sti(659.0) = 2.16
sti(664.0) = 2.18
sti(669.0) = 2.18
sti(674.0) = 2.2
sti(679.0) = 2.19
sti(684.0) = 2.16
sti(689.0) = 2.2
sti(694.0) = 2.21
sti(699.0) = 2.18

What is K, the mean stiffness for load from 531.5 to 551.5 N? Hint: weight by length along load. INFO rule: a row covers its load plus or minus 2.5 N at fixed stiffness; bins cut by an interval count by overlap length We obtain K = 2.19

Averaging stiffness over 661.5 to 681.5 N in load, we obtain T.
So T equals 2.19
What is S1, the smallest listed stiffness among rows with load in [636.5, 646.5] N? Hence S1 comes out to 2.19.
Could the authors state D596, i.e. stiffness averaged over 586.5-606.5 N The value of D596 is 2.18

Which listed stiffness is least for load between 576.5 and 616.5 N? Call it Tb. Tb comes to 2.01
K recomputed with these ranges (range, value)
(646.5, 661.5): 2.13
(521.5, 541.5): 2.17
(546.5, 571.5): 2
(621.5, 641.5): 2.39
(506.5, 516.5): 2.16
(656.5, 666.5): 2.17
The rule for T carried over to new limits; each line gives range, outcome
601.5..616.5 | 2.21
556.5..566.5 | 1.94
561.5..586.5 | 1.93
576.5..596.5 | 2.1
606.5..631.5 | 2.31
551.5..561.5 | 2.07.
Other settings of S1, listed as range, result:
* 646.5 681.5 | 2.11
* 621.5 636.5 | 2.42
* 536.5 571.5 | 1.82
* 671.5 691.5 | 2.16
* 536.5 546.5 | 2.14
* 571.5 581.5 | 1.88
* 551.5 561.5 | 2.02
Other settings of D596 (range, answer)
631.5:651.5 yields 2.25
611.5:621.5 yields 2.25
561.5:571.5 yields 1.84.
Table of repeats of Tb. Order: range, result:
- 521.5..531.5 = 2.1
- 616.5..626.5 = 2.29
